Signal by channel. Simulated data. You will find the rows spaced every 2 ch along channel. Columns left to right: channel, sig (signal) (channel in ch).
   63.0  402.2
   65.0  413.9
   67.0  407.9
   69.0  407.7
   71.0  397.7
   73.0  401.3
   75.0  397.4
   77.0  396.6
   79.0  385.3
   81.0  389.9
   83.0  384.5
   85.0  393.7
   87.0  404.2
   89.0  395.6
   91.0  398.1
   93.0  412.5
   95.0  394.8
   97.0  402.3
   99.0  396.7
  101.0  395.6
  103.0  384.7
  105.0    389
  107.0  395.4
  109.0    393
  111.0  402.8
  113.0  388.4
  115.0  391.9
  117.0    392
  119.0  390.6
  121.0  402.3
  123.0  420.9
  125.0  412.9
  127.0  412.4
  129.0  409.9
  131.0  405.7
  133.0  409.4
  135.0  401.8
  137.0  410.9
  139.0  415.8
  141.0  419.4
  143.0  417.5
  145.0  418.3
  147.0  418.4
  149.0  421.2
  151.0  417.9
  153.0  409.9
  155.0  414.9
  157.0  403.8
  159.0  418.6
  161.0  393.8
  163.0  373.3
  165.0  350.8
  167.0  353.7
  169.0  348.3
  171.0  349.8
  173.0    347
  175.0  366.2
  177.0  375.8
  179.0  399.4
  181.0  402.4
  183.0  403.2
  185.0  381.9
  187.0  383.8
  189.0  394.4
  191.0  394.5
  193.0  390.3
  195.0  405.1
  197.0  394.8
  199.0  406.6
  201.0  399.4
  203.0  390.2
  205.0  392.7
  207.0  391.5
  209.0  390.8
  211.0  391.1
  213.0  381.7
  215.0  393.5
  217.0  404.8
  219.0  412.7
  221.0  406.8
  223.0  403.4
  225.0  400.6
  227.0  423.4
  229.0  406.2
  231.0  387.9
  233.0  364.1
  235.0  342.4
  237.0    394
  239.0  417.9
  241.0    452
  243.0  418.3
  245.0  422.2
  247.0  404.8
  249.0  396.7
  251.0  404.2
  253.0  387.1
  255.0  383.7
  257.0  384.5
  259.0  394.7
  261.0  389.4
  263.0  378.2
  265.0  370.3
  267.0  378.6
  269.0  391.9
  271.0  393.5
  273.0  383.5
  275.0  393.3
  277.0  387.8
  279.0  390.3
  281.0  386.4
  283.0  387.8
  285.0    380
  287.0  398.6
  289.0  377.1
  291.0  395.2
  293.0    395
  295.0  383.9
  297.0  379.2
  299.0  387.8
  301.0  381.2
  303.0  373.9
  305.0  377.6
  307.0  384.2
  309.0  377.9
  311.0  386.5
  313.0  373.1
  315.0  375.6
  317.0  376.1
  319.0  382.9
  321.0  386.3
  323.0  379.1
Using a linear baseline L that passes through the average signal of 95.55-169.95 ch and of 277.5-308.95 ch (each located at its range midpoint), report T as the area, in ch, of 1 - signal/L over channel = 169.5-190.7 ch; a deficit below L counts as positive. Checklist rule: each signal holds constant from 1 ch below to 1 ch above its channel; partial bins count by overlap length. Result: 0.8 ch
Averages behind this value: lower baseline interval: 400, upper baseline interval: 385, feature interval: 380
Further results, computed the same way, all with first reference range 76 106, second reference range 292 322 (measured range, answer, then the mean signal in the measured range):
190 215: -0.4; 394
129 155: -1.5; 414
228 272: -1.0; 394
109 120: 0.0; 393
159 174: 1.0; 363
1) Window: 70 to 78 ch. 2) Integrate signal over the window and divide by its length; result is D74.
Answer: 398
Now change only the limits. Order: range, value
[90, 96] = 402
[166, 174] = 350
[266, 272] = 388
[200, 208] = 393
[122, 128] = 415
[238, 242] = 435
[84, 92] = 398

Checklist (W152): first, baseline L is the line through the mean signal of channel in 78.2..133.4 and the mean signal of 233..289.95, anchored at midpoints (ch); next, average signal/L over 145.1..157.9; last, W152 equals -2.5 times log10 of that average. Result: -0.05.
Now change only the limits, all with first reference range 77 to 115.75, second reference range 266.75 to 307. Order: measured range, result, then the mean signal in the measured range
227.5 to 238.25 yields 0.02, 382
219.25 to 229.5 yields -0.05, 409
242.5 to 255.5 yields -0.04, 403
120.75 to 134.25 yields -0.05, 411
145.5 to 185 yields 0.01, 388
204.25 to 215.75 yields 0.00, 390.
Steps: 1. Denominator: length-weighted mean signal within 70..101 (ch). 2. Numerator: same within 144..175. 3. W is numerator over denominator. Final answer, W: 1.0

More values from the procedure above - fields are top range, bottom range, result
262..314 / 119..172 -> 0.96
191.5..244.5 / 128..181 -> 1.01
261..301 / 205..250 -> 0.97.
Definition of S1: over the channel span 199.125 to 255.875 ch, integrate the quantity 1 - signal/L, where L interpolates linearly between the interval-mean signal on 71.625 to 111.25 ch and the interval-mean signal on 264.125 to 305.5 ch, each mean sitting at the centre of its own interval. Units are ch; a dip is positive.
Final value -1.5 ch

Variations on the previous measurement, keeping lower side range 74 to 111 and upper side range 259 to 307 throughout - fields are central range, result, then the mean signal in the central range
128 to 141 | -0.6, 410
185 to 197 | -0.1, 393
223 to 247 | -0.9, 403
